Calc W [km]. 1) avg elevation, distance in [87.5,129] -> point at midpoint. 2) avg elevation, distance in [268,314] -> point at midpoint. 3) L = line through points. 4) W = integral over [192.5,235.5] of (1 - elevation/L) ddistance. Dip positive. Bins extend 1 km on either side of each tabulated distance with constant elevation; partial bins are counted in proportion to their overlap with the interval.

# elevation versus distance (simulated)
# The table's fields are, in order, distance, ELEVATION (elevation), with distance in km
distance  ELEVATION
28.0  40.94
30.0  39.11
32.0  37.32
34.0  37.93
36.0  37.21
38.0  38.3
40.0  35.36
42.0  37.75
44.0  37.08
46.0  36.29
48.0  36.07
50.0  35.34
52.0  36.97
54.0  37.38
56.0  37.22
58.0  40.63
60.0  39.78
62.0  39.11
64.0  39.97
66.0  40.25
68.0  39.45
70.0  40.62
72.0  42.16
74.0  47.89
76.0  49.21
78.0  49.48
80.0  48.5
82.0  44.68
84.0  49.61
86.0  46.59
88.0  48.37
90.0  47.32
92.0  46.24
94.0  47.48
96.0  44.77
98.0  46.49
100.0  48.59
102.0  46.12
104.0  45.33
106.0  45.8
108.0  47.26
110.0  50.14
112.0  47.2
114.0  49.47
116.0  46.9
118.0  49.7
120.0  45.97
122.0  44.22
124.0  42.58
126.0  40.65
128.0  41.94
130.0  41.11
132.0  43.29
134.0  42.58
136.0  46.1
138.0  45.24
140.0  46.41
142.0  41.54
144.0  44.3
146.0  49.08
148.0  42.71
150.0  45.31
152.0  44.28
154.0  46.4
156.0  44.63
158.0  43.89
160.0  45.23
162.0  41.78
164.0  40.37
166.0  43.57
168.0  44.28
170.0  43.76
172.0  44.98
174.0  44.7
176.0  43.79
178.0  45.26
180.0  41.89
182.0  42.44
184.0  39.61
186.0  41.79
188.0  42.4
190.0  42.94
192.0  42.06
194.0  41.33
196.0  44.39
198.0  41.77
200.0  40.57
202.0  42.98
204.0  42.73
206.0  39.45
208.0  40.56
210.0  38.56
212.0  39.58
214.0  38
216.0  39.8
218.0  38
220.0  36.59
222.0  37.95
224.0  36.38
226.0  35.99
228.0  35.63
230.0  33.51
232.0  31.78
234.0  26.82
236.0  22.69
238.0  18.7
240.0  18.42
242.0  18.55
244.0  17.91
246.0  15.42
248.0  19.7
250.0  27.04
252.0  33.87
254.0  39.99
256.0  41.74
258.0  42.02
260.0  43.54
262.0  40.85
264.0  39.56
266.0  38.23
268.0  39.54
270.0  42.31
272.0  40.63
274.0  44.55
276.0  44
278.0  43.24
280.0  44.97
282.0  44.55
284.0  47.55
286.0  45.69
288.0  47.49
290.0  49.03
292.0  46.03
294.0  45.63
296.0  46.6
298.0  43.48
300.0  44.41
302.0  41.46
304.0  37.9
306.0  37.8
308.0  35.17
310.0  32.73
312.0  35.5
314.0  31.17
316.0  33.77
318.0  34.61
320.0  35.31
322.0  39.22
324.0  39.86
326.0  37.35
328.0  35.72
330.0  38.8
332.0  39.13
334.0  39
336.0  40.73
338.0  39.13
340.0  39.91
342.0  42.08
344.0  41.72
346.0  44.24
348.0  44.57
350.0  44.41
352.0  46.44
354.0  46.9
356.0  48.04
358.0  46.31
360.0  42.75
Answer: 5.9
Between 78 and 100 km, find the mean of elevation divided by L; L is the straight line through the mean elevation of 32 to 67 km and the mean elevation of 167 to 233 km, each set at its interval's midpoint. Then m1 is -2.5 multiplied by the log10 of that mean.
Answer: -0.22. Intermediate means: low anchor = 37.8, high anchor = 40.5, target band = 47.2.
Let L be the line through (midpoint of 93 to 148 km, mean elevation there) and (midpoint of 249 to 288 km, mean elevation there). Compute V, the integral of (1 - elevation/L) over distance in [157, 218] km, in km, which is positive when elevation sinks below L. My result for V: 2.22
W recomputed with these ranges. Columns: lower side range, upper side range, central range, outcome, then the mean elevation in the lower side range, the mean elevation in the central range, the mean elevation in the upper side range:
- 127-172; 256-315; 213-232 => 2.8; 44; 36.6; 41.9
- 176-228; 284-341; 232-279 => 8.4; 40.5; 33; 39.9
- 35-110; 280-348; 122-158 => -1.6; 42.7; 44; 40.5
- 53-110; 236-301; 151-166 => -0.7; 44.6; 43.8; 37.7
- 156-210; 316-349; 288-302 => -1.9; 42.6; 45.7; 39.3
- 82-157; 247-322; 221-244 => 7.5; 45.7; 28.3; 40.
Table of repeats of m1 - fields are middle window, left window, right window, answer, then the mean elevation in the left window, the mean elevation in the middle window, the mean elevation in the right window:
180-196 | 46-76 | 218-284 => -0.16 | 39.7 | 42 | 34.5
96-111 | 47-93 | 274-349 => -0.11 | 42.7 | 46.9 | 40.8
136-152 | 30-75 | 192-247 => -0.24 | 38.7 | 45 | 34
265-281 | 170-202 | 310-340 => -0.08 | 42.7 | 42.2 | 37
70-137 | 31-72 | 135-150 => -0.10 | 38.1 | 46.1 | 45.1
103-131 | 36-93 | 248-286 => -0.11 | 41.6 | 45.6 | 40.6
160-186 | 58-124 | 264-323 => 0.02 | 45.6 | 43.1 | 41.1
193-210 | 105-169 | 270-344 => 0.04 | 44.8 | 41.5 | 40.7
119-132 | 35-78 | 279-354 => -0.08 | 39.5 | 42.8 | 41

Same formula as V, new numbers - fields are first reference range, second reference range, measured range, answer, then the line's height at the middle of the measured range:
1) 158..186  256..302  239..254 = 7.2 km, 43.6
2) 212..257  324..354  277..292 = -4.4 km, 35.5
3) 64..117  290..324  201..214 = 0.6 km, 42.4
